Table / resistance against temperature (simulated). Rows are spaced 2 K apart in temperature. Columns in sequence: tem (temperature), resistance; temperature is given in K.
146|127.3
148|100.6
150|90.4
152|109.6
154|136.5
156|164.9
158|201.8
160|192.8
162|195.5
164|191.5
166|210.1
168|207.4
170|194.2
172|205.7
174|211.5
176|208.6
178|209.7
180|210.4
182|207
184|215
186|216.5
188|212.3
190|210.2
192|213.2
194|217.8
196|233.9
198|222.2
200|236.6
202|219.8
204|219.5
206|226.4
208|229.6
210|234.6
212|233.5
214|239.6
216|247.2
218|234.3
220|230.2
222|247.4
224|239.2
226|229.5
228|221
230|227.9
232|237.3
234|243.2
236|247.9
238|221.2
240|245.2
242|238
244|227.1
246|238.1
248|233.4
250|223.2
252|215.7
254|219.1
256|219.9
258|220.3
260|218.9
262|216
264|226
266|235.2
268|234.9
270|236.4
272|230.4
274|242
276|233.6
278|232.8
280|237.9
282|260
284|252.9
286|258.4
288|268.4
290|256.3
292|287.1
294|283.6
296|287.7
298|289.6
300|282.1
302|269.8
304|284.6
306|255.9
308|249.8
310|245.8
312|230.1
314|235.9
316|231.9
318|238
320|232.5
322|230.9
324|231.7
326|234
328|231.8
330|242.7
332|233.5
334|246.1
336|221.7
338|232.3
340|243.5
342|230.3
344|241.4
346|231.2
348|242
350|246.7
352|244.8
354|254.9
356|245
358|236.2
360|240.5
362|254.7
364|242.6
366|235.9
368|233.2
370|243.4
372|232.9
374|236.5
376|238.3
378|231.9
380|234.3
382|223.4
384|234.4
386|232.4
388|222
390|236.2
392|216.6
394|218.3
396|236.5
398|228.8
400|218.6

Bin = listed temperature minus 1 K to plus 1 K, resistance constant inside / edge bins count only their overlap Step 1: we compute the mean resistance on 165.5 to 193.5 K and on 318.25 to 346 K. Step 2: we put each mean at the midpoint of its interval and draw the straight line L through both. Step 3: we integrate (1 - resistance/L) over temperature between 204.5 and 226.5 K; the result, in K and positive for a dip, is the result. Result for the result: -2.0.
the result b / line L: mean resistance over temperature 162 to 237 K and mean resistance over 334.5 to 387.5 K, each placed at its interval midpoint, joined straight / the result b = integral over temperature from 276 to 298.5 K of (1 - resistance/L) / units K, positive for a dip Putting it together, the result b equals -3.1 K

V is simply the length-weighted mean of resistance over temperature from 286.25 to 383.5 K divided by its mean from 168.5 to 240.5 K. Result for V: 1.09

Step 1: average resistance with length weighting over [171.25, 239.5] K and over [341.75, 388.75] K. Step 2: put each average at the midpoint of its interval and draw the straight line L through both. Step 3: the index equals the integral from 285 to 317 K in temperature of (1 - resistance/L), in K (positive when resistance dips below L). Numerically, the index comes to -4.20 K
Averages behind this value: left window 226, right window 238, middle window 264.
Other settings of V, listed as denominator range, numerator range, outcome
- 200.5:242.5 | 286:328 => 1.09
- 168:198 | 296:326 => 1.19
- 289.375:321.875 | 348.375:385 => 0.92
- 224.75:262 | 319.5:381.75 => 1.04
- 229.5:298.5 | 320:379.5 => 0.99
